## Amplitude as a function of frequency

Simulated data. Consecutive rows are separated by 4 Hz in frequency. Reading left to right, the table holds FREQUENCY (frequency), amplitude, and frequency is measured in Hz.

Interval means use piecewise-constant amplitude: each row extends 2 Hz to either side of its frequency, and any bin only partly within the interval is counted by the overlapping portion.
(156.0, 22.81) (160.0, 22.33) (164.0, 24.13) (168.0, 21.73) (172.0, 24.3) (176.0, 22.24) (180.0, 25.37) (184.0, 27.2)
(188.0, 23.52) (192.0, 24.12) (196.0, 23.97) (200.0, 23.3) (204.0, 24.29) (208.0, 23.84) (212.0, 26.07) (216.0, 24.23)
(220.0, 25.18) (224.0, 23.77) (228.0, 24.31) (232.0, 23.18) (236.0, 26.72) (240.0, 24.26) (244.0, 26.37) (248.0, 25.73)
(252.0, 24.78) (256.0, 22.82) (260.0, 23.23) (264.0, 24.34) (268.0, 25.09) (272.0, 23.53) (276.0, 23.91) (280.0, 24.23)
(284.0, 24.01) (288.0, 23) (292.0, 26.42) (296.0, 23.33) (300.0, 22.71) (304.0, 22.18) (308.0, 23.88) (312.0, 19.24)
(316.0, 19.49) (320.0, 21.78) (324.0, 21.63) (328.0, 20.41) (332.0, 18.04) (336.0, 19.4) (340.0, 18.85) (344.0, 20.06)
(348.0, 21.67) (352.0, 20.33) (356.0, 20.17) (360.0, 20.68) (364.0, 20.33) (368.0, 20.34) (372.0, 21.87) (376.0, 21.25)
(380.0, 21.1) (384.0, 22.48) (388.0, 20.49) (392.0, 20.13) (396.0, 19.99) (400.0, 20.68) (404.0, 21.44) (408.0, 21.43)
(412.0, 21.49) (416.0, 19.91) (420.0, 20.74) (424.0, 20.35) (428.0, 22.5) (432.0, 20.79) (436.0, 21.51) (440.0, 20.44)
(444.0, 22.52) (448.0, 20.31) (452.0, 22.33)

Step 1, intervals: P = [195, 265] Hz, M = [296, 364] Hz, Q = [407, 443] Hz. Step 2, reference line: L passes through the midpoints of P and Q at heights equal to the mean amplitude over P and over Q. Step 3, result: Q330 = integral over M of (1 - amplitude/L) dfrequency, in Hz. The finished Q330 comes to 6.0 Hz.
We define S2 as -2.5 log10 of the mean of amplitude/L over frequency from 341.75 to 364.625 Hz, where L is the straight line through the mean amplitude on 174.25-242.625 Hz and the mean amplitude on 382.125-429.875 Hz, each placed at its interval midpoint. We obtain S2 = 0.07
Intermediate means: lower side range 24.5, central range 20.5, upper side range 21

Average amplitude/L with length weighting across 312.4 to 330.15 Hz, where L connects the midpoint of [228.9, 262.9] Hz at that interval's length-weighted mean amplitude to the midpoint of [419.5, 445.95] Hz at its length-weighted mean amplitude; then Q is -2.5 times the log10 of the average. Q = 0.129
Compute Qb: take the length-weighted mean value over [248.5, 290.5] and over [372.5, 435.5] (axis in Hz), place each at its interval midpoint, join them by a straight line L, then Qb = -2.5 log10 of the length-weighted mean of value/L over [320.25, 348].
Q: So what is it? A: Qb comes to 0.13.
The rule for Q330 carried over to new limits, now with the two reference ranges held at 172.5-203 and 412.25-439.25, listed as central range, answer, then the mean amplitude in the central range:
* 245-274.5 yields -1.3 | 24.3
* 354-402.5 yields 1.9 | 20.8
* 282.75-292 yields -0.5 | 24.1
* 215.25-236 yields -0.6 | 24.4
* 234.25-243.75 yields -0.8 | 25.6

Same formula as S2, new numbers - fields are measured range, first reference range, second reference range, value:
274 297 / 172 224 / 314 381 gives -0.10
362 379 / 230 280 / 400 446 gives 0.06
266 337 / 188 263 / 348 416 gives 0.02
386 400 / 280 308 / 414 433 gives 0.06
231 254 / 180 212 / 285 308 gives -0.05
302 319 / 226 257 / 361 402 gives 0.08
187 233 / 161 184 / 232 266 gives 0.00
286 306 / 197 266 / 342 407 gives -0.03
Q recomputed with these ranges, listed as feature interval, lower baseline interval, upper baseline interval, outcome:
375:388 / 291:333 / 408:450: -0.01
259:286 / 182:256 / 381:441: -0.02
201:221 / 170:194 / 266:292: -0.01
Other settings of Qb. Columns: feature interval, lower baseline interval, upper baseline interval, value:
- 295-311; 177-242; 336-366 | -0.052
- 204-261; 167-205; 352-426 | -0.059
